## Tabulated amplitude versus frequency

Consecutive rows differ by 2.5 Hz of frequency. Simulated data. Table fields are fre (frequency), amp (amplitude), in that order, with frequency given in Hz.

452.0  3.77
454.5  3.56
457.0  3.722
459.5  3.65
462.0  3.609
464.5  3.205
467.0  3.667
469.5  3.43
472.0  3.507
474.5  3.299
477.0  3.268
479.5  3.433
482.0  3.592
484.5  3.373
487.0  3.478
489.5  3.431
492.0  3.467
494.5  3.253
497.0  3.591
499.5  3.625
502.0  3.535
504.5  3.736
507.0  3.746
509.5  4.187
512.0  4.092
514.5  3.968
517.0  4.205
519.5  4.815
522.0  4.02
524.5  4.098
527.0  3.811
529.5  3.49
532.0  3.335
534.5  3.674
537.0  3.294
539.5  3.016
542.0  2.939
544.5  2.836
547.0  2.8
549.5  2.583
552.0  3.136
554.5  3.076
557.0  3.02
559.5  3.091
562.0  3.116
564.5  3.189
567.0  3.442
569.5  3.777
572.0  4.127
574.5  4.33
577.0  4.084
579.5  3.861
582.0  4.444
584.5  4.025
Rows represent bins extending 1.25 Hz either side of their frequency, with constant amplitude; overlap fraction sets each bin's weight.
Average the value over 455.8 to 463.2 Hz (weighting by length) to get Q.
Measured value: 3.66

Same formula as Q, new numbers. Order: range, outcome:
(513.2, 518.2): 4.09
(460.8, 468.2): 3.49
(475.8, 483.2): 3.43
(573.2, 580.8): 4.09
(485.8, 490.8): 3.45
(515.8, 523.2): 4.35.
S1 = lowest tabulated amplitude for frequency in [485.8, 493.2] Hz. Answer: 3.431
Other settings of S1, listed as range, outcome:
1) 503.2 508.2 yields 3.736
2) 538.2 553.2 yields 2.583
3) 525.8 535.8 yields 3.335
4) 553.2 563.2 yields 3.02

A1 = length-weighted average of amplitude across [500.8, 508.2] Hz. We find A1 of 3.67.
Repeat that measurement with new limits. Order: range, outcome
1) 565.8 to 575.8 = 3.92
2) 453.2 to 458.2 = 3.64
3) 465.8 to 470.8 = 3.55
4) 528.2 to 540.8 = 3.36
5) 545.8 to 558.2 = 2.92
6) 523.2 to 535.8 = 3.68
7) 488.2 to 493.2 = 3.45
